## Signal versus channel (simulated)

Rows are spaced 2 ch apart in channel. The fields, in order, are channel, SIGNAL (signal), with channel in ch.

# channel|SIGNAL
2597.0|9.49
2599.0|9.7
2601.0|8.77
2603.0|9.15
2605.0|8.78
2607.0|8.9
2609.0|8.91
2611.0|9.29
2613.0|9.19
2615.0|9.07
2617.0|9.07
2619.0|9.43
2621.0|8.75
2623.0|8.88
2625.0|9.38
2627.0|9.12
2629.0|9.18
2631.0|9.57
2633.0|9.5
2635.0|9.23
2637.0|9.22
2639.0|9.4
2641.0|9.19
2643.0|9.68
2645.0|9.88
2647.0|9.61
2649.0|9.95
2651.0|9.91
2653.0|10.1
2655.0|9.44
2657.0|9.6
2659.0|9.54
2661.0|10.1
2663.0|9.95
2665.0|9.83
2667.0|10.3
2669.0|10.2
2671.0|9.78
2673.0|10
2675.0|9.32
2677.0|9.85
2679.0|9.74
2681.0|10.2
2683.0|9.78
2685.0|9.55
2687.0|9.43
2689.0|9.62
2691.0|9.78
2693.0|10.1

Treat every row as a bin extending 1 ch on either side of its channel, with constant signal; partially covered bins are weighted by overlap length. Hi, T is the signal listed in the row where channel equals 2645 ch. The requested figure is 9.88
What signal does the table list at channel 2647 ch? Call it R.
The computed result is 9.61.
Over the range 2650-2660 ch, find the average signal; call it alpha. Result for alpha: 9.72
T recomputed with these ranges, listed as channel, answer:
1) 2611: 9.29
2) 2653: 10.1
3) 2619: 9.43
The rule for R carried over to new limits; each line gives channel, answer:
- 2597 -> 9.49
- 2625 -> 9.38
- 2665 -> 9.83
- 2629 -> 9.18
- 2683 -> 9.78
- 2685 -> 9.55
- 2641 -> 9.19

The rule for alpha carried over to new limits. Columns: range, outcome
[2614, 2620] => 9.19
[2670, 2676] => 9.7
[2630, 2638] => 9.38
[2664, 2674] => 10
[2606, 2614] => 9.07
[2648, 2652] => 9.93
